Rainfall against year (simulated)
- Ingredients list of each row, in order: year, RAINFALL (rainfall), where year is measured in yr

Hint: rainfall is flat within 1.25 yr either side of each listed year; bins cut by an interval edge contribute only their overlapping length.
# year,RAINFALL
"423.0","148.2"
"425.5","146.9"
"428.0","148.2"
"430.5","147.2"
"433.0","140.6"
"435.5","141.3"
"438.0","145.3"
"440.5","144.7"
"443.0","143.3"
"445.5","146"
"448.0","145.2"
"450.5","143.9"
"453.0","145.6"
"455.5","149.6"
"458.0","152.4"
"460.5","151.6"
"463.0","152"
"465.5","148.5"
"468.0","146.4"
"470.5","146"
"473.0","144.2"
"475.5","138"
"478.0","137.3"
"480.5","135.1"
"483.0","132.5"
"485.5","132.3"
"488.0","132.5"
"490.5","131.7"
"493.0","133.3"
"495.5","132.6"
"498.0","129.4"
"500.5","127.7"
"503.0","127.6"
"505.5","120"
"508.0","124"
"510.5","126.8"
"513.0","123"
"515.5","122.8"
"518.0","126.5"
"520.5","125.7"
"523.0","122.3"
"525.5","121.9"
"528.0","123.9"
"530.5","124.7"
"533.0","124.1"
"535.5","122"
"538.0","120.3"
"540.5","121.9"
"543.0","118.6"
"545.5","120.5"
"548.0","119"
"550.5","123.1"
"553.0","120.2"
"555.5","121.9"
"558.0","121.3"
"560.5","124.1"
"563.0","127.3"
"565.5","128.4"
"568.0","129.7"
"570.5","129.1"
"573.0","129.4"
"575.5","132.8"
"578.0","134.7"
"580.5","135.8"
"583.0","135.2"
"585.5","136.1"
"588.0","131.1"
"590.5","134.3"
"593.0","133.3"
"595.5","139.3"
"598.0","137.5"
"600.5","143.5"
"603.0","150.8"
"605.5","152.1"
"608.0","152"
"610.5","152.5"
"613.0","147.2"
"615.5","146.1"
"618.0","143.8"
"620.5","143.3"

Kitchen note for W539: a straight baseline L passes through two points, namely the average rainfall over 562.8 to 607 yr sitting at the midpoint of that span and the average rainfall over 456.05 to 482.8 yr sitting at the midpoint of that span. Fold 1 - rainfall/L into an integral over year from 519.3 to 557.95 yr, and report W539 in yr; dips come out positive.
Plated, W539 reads 4.8 yr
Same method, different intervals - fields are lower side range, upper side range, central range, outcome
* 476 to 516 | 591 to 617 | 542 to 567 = 2.80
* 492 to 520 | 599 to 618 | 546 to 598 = 4.25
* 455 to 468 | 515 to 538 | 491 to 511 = 0.94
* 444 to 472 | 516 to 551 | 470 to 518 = 1.67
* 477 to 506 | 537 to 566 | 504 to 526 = 0.67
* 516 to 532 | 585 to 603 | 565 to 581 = 0.25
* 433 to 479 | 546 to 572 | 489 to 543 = 3.23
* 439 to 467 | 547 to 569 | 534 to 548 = 0.78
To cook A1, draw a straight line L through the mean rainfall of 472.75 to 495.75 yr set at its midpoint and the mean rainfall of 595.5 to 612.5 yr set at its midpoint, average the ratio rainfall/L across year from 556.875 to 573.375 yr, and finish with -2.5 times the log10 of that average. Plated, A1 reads 0.13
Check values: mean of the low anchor 135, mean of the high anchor 147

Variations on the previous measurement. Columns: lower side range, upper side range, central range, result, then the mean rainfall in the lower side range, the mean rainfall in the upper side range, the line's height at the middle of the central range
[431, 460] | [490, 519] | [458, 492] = -0.037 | 145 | 127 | 136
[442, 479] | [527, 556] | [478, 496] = 0.039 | 146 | 122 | 138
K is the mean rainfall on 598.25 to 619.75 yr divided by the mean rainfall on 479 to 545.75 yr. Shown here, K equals 1.17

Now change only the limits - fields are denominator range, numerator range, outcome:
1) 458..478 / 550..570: 0.85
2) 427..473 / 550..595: 0.88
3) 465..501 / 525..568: 0.90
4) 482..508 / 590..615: 1.12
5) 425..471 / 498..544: 0.84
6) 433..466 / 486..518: 0.87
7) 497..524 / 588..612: 1.15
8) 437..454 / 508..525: 0.86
